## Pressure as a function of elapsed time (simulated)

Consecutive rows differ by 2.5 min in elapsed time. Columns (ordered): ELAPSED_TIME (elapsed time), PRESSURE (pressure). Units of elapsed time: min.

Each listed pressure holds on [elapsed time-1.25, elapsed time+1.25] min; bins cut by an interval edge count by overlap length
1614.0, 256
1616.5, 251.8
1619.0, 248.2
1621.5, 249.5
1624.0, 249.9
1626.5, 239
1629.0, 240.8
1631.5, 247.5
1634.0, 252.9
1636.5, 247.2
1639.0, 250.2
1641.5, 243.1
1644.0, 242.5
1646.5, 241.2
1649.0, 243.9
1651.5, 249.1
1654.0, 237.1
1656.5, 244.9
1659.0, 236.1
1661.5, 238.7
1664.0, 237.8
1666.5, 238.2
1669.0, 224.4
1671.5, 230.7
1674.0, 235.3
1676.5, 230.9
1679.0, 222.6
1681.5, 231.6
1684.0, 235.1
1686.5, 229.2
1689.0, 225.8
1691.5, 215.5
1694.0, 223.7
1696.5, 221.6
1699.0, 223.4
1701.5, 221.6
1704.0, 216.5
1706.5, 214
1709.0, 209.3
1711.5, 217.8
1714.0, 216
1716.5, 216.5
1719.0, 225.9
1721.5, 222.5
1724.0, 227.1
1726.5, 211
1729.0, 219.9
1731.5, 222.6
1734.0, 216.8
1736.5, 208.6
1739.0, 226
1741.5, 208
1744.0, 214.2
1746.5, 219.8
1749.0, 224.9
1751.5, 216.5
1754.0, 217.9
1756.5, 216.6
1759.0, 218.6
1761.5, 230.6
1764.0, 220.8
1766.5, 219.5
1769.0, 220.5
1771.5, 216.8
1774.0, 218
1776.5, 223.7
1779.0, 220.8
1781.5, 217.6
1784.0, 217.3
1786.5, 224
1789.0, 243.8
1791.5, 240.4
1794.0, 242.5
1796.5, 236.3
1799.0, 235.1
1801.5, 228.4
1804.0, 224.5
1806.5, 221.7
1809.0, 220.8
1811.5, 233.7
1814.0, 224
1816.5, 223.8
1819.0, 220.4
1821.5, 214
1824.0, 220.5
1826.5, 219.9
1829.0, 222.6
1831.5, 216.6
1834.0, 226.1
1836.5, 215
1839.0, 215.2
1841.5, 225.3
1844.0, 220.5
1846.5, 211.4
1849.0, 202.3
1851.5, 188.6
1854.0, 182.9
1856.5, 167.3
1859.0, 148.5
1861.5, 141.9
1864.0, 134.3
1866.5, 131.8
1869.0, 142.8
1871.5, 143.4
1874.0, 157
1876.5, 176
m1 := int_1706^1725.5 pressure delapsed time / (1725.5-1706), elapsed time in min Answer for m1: 219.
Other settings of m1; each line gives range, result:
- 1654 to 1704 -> 230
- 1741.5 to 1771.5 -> 219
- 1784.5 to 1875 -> 205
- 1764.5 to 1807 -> 227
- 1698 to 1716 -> 217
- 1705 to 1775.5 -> 218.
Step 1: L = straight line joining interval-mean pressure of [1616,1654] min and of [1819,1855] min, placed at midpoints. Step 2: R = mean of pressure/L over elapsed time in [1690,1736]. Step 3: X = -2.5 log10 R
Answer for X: 0.070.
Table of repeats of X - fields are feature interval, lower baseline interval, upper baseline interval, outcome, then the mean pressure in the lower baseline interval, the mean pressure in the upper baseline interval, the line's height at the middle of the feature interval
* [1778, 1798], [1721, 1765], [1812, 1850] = -0.06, 219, 219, 219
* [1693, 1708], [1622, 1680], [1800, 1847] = 0.07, 240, 222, 235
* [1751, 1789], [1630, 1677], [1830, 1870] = -0.06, 241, 186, 208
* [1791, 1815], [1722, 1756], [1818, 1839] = -0.06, 218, 219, 219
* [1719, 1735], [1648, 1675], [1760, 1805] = 0.05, 238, 227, 232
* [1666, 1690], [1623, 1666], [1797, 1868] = 0.03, 244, 205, 237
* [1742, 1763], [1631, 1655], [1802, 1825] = 0.06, 245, 223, 231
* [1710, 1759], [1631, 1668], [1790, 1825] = 0.08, 243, 228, 235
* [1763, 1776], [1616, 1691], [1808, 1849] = 0.04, 239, 220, 227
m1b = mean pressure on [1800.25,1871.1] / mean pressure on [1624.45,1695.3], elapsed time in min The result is 0.85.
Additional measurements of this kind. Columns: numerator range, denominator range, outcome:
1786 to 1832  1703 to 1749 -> 1.04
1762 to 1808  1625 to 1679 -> 0.94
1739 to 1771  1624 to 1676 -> 0.91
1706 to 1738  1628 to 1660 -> 0.89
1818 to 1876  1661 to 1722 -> 0.84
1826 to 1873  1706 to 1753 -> 0.86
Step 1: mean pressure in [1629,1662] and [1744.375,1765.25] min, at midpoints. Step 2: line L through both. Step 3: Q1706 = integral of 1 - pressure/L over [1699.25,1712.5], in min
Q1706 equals 0.84 min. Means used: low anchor 244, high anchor 220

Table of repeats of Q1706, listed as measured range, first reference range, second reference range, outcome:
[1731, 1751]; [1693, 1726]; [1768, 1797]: 0.5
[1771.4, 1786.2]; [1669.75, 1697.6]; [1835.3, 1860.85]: -0.7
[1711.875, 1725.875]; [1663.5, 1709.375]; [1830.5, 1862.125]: 0.0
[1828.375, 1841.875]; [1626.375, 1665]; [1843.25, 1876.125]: -3.4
